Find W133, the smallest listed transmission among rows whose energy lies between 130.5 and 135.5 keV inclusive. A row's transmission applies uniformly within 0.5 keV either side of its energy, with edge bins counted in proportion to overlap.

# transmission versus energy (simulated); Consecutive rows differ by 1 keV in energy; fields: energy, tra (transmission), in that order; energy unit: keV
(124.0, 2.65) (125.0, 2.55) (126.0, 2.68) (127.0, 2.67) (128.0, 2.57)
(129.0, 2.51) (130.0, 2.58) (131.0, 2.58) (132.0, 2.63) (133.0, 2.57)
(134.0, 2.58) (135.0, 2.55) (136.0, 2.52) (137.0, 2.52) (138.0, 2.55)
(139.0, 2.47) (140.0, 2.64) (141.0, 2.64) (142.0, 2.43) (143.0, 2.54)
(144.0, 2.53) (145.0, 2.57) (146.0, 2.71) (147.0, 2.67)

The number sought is 2.55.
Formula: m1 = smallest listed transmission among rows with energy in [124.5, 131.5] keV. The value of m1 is 2.51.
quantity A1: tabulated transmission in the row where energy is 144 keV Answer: 2.53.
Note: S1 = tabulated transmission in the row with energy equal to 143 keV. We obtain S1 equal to 2.54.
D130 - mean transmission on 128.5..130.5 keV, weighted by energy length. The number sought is 2.54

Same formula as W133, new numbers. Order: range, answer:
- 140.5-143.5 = 2.43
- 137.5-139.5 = 2.47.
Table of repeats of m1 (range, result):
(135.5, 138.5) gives 2.52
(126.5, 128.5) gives 2.57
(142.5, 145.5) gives 2.53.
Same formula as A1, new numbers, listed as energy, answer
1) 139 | 2.47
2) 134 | 2.58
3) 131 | 2.58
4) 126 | 2.68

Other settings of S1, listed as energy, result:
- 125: 2.55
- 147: 2.67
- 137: 2.52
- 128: 2.57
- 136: 2.52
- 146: 2.71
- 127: 2.67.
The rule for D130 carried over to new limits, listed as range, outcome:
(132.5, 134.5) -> 2.58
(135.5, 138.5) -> 2.53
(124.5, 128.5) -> 2.62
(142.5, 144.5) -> 2.54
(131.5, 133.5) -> 2.6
